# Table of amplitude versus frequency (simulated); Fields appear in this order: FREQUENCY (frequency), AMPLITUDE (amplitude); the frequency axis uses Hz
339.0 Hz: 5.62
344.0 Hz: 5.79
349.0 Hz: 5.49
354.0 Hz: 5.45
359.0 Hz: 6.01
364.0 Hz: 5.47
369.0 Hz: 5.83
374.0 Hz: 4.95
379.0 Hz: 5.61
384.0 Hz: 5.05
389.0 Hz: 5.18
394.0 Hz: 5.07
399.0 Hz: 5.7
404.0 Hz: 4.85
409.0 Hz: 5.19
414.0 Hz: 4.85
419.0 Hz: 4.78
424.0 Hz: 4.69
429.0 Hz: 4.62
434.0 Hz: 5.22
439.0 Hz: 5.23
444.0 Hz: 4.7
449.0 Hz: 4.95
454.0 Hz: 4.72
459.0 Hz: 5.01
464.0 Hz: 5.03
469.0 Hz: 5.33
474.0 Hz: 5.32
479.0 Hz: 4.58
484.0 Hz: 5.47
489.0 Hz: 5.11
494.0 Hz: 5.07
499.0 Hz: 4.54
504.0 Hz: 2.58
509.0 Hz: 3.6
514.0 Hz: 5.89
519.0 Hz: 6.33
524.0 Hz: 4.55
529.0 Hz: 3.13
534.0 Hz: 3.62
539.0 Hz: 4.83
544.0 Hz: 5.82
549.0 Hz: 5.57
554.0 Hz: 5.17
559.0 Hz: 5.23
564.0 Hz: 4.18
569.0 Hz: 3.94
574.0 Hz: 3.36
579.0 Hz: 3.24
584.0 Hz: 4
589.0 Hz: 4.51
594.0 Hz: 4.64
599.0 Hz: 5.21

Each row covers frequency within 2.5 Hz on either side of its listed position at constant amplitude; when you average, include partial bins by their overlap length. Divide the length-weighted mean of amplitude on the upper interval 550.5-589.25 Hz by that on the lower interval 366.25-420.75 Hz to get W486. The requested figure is 0.81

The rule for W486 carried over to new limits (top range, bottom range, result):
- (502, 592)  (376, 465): 0.88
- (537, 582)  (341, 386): 0.83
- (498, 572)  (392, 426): 0.91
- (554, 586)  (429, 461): 0.83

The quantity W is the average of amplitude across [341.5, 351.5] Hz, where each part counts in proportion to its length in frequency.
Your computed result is 5.64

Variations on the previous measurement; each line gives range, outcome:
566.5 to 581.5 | 3.51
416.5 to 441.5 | 4.91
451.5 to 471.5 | 5.02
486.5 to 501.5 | 4.91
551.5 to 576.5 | 4.38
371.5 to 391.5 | 5.2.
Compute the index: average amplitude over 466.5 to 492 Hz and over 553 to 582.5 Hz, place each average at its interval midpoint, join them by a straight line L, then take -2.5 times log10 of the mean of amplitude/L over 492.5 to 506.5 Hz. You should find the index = 0.231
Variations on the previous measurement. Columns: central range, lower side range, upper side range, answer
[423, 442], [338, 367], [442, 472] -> 0.04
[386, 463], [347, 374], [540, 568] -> 0.09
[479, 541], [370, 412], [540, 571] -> 0.11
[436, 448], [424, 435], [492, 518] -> -0.05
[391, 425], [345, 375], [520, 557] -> 0.07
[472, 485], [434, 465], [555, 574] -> -0.06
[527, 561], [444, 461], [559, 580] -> -0.17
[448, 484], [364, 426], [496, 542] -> -0.07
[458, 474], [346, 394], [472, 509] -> -0.09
